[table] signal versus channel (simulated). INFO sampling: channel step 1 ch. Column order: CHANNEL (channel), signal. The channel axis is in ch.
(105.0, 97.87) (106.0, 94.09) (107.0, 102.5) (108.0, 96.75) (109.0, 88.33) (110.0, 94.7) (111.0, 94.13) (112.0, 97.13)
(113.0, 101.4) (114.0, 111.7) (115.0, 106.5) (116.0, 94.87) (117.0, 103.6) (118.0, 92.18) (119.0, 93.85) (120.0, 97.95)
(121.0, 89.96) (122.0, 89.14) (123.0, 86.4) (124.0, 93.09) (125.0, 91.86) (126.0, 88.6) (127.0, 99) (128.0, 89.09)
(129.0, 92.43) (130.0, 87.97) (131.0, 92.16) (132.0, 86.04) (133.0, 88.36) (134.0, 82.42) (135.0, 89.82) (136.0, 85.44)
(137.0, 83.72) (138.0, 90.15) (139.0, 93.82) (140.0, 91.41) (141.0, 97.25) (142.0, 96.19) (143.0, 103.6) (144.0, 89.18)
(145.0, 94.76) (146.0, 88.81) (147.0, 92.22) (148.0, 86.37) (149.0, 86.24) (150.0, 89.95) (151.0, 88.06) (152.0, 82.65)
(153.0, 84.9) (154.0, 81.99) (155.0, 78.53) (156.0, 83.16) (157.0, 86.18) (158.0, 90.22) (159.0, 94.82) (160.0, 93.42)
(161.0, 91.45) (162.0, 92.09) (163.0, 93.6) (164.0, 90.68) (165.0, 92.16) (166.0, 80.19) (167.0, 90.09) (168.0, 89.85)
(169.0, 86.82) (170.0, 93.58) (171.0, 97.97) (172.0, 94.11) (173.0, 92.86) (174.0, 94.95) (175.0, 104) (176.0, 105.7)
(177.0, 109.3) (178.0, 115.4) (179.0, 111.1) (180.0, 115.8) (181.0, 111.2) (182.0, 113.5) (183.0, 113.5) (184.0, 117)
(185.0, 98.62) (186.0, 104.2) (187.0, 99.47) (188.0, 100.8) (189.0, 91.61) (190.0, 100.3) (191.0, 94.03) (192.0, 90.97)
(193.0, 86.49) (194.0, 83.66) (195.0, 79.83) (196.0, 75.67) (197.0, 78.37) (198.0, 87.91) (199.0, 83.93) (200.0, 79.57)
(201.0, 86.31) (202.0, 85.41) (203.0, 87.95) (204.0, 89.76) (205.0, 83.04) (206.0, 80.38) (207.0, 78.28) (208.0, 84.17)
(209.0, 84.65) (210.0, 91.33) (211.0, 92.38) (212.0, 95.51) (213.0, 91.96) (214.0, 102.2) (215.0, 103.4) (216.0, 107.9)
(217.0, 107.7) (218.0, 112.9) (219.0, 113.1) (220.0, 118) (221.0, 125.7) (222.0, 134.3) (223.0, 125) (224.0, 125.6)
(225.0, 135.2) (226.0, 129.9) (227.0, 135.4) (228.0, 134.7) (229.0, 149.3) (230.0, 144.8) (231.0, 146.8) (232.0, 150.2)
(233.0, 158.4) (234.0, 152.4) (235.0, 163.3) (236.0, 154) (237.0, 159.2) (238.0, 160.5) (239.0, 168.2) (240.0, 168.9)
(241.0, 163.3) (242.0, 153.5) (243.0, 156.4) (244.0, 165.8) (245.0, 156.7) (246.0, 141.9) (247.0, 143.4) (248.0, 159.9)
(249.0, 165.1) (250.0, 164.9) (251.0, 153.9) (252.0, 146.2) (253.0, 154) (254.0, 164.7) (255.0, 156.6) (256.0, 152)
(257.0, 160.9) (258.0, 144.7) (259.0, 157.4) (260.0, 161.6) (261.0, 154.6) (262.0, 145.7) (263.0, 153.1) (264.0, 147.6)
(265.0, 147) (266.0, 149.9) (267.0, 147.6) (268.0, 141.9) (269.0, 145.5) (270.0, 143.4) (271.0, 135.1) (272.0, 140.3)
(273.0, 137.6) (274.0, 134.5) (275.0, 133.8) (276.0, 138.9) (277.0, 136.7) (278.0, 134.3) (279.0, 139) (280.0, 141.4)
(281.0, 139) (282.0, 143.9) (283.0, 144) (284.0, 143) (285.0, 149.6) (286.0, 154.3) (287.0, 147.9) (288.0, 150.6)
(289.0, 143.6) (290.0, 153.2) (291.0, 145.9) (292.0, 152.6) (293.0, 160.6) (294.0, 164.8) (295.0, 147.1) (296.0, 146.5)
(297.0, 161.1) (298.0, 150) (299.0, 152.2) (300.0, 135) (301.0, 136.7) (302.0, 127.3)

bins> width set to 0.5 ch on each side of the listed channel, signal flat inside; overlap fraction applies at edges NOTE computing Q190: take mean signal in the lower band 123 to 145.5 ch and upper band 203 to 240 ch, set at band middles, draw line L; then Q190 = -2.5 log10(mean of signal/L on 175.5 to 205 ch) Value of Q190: 0.15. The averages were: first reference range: 91.1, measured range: 96.2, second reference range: 122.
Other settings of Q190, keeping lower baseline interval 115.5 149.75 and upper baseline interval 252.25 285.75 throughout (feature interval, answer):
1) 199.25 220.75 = 0.29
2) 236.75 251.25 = -0.17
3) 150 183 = 0.11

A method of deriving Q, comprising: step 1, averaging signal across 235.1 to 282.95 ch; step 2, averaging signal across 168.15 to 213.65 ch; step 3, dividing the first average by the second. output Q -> 1.59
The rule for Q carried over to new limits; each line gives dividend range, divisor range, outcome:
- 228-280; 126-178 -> 1.65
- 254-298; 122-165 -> 1.64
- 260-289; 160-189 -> 1.44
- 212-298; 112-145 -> 1.55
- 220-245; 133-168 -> 1.66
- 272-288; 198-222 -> 1.48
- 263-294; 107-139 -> 1.55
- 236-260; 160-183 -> 1.59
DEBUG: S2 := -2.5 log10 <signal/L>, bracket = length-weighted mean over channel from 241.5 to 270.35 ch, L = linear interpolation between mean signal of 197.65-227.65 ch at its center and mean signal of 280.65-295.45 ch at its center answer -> -0.19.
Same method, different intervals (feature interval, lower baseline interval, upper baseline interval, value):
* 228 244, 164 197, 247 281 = -0.19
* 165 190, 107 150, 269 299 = 0.09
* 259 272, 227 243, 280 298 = 0.03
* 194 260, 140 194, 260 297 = -0.03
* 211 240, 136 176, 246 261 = 0.04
